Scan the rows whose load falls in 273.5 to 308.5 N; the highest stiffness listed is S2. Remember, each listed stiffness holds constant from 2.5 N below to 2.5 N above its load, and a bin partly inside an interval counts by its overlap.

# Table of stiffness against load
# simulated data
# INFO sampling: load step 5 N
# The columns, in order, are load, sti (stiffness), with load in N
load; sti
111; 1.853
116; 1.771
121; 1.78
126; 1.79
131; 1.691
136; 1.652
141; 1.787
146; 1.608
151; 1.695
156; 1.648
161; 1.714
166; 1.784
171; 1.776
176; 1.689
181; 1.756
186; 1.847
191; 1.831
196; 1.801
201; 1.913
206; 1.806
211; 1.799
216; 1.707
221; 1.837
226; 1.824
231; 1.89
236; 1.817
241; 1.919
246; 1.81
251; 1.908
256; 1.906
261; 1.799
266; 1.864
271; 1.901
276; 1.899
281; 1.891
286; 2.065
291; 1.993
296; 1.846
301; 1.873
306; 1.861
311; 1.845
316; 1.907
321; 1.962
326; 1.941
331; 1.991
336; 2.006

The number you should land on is 2.065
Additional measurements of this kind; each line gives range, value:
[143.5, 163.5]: 1.714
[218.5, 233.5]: 1.89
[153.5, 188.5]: 1.847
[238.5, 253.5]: 1.919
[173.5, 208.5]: 1.913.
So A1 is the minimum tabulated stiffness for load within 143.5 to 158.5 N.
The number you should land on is 1.608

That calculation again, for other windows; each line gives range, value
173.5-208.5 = 1.689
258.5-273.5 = 1.799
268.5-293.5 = 1.891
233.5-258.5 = 1.81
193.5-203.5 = 1.801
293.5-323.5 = 1.845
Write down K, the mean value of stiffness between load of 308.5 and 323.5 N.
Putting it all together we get 1.9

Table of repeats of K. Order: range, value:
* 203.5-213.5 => 1.8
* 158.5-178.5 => 1.74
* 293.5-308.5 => 1.86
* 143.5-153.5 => 1.65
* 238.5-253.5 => 1.88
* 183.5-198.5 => 1.83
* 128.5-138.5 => 1.67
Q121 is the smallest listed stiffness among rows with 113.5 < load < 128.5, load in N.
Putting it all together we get 1.771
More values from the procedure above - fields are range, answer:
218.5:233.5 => 1.824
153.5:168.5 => 1.648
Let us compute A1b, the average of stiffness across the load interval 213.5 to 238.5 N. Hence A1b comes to 1.81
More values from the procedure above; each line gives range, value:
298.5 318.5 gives 1.87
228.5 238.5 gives 1.85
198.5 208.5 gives 1.86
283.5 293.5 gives 2.03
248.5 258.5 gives 1.91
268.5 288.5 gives 1.94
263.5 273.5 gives 1.88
